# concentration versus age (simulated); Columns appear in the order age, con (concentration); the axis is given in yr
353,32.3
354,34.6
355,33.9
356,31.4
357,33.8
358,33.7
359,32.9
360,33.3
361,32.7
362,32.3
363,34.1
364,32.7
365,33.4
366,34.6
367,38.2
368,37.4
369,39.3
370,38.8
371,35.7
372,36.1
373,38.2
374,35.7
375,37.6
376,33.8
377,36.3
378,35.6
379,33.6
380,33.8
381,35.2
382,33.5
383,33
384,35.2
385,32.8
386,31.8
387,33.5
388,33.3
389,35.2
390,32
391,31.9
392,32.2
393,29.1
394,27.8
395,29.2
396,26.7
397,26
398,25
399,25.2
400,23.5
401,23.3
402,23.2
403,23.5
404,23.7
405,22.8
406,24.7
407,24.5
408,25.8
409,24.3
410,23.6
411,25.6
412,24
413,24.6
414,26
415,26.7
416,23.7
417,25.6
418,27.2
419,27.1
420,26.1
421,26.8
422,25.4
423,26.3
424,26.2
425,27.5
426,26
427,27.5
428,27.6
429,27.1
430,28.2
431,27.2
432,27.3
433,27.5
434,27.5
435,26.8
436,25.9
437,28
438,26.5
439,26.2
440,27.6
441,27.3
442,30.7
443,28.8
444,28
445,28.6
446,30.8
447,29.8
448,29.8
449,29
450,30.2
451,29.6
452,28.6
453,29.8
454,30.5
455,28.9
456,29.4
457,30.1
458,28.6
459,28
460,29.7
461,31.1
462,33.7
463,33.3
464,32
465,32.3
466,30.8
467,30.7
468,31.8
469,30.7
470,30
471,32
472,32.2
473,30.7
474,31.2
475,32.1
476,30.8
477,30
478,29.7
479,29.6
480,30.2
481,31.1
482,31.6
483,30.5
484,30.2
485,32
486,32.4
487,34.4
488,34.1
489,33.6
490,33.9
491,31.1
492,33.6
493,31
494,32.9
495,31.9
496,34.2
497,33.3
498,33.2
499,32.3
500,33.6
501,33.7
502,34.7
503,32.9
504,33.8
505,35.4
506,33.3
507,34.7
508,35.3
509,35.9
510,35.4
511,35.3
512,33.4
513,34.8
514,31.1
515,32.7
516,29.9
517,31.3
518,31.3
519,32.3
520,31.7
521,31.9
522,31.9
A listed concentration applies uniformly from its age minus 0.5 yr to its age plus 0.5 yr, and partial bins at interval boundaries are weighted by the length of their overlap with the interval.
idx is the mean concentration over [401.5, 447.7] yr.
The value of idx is 26.4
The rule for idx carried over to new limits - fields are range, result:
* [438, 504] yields 31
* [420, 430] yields 26.8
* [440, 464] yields 29.8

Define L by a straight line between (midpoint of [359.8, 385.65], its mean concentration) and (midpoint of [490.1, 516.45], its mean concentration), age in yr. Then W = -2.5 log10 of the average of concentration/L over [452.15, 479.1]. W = 0.11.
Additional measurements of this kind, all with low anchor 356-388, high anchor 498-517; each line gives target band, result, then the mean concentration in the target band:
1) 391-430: 0.31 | 25.9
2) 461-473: 0.08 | 31.7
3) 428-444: 0.24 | 27.5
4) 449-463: 0.14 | 30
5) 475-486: 0.11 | 30.7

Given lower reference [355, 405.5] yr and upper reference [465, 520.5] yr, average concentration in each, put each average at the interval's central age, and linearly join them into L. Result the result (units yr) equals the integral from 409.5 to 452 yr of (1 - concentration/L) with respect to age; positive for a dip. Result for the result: 6.6 yr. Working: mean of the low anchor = 32.1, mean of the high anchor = 32.4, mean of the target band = 27.2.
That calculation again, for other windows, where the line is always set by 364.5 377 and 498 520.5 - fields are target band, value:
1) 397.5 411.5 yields 4.5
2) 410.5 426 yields 4.2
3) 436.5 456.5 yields 3.4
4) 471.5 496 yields 1.6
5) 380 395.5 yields 1.6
